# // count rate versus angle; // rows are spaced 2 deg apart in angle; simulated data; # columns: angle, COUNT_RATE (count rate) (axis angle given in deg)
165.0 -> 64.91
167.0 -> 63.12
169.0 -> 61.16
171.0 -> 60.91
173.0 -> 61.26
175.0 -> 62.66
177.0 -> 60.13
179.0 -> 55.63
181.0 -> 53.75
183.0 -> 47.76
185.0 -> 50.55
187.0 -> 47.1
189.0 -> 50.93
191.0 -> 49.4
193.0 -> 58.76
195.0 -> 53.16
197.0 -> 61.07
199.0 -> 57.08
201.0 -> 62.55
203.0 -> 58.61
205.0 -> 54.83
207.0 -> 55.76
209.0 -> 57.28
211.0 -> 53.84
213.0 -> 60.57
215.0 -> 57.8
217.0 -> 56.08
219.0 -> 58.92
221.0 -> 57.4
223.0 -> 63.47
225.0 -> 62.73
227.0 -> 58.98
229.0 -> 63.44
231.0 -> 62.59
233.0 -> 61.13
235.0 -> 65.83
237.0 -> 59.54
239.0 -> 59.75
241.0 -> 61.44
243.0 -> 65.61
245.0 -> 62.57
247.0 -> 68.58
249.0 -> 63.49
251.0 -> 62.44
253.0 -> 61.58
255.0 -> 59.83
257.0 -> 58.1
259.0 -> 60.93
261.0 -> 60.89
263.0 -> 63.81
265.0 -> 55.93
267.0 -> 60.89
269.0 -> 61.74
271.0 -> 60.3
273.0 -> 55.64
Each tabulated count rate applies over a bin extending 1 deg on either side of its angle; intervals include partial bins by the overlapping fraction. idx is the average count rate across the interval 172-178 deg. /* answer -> 61.3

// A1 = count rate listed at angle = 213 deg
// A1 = 60.57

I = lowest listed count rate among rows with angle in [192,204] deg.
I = 53.16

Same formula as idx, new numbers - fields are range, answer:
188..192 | 50.2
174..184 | 56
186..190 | 49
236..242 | 60.2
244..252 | 64.3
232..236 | 63.5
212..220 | 58.3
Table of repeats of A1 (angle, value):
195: 53.16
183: 47.76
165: 64.91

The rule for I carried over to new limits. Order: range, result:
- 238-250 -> 59.75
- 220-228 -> 57.4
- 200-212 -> 53.84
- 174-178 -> 60.13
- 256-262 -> 58.1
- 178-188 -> 47.1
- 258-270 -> 55.93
